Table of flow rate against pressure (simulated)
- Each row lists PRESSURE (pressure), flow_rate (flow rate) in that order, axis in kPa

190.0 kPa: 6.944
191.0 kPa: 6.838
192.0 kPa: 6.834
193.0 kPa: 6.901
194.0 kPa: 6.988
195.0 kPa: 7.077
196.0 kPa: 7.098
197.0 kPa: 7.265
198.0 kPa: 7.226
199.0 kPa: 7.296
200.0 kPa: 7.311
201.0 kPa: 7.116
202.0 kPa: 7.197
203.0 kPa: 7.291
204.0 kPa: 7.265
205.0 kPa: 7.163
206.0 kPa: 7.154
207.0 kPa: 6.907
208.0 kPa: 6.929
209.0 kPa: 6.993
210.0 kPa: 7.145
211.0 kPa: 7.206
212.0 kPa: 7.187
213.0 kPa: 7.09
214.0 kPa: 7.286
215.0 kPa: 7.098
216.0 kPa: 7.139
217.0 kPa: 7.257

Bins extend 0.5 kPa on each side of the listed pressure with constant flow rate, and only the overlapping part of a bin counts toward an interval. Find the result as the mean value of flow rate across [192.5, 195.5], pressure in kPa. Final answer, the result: 6.99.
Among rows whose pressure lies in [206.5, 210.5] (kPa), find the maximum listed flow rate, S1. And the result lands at 7.145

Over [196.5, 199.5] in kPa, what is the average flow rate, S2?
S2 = 7.26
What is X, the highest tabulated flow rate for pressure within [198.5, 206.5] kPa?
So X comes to 7.311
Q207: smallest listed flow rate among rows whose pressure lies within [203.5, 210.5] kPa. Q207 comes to 6.907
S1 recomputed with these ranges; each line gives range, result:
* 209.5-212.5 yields 7.206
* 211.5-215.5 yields 7.286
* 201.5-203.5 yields 7.291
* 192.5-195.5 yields 7.077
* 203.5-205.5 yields 7.265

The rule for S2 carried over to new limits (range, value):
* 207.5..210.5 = 7.02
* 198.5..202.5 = 7.23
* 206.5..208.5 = 6.92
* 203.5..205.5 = 7.21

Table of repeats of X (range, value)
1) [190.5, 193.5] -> 6.901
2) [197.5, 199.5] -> 7.296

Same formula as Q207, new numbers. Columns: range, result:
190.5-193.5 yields 6.834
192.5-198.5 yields 6.901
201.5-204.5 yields 7.197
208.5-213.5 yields 6.993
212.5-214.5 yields 7.09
